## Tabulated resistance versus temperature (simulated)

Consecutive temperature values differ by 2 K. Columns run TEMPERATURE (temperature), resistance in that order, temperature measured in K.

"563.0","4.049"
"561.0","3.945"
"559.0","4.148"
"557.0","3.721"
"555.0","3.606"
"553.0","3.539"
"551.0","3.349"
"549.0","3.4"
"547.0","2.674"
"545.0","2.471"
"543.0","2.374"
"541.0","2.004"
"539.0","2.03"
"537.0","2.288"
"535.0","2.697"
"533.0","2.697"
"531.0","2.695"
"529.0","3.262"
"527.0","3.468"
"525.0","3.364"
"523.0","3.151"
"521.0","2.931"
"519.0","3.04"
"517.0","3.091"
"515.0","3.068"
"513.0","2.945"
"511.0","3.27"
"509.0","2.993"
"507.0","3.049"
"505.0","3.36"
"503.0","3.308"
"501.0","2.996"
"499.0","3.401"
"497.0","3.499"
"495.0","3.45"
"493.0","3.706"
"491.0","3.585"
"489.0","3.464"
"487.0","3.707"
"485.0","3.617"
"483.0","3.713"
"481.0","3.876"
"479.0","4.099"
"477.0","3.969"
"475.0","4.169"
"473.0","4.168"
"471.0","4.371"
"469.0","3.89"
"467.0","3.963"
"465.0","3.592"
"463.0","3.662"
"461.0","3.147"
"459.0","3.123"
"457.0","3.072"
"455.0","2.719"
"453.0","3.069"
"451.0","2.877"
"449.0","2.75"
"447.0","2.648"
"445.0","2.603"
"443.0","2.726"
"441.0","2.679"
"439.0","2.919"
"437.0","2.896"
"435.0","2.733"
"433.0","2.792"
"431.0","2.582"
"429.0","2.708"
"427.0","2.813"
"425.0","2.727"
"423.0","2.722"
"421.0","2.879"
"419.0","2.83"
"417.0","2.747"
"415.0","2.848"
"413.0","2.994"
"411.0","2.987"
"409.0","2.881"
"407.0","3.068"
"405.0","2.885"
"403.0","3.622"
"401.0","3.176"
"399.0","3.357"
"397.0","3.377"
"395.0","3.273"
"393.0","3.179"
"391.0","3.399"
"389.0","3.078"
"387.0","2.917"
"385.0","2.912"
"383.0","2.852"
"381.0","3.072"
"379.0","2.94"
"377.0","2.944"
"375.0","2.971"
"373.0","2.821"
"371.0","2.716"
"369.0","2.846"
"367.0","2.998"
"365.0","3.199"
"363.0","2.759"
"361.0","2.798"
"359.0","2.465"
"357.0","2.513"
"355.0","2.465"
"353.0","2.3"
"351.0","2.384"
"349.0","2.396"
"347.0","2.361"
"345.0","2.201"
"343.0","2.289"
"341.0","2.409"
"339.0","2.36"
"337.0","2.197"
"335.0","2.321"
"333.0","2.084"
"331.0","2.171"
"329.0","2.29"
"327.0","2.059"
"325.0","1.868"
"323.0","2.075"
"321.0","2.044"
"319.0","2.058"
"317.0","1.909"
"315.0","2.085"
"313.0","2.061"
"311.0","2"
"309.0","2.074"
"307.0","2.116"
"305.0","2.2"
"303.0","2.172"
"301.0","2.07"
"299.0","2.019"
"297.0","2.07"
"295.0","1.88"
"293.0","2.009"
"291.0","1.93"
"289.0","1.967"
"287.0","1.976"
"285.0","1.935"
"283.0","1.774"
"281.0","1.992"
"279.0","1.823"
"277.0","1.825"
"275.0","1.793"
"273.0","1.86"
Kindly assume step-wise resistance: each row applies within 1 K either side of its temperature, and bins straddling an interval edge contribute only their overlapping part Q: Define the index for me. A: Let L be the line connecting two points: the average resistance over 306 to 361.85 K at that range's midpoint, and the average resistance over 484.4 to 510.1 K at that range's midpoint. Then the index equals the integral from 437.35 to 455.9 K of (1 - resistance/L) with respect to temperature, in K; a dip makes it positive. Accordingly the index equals 1.52 K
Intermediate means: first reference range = 2.23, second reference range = 3.39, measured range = 2.78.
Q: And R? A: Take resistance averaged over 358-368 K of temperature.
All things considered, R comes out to 2.84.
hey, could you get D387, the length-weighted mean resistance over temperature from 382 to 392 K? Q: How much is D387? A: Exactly 3.03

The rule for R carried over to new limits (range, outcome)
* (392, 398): 3.28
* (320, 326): 2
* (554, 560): 3.82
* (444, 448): 2.63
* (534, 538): 2.49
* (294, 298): 1.97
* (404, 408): 2.98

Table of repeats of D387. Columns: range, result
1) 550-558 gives 3.55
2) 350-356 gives 2.38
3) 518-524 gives 3.04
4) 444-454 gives 2.79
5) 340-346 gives 2.3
